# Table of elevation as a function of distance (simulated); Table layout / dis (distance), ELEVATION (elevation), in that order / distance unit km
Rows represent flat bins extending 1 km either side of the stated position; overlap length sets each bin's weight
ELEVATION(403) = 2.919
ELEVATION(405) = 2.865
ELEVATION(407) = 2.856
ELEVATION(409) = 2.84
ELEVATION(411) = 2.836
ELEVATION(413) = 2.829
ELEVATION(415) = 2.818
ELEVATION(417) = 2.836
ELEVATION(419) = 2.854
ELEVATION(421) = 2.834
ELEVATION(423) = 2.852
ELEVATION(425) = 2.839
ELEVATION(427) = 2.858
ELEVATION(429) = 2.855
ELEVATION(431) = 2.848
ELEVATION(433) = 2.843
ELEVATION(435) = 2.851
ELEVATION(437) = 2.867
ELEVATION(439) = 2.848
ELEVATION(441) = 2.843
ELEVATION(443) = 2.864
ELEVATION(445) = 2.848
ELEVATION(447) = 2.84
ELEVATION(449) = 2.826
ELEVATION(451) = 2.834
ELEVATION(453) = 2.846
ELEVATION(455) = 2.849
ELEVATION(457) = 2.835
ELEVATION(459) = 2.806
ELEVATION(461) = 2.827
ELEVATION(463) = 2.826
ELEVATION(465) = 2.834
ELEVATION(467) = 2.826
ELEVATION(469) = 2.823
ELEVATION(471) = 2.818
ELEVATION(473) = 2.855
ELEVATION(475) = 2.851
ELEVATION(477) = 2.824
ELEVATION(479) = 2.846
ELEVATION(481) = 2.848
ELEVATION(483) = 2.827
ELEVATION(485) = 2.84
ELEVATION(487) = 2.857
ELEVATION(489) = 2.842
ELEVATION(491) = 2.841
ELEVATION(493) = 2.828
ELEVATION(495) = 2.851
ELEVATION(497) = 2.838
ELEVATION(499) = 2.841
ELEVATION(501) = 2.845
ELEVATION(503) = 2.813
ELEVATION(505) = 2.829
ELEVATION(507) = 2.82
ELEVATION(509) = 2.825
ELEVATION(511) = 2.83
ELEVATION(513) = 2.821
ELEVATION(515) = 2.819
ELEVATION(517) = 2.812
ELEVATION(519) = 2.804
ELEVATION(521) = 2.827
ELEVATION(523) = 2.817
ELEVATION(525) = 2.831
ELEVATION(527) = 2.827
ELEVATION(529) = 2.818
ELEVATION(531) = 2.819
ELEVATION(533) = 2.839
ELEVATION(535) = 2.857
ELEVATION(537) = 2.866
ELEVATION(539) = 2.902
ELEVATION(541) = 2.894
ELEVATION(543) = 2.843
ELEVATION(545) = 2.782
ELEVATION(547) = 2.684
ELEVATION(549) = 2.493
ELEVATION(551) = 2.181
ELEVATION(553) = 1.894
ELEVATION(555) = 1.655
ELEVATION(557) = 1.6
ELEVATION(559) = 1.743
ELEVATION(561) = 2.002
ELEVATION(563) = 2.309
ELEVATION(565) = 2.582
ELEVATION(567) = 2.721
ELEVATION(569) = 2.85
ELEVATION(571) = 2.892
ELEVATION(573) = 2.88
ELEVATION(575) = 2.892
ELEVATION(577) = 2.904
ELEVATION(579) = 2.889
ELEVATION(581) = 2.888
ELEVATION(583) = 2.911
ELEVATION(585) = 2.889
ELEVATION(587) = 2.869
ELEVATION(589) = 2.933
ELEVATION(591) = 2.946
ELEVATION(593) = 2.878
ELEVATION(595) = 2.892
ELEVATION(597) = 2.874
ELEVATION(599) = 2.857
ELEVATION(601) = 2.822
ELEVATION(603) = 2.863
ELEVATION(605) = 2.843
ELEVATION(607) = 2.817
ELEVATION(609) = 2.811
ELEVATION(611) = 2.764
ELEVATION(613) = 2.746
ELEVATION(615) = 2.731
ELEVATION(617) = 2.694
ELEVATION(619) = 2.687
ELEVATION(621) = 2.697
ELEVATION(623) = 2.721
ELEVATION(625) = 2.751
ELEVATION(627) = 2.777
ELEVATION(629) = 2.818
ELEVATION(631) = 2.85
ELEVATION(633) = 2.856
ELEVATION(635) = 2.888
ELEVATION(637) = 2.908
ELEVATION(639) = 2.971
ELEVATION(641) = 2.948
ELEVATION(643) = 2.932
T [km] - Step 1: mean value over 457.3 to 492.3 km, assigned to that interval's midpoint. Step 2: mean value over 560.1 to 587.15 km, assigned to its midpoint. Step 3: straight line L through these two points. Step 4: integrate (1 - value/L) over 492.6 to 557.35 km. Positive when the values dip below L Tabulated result 2.0 km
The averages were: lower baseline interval 2.83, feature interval 2.71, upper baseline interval 2.75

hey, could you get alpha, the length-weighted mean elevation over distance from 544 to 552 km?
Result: 2.54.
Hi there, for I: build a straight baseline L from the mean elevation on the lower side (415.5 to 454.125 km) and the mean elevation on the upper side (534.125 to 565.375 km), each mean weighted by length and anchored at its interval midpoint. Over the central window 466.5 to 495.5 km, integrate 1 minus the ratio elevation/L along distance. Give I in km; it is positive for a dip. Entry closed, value -1.9 km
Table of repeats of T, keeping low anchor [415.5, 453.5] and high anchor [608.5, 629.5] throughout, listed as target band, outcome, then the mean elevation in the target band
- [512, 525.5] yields -0.1 km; 2.82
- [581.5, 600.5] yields -0.9 km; 2.89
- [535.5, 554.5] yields 1.3 km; 2.6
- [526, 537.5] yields -0.2 km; 2.84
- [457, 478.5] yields 0.0 km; 2.83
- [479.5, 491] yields -0.1 km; 2.84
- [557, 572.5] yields 2.1 km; 2.4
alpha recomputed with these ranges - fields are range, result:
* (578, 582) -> 2.89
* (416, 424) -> 2.84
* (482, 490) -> 2.84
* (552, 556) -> 1.77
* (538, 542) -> 2.9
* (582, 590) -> 2.9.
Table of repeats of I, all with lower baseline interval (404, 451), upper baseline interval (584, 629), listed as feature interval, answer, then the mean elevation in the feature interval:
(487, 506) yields 0.0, 2.84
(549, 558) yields 2.9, 1.91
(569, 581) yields -0.3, 2.89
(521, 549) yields 0.1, 2.82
